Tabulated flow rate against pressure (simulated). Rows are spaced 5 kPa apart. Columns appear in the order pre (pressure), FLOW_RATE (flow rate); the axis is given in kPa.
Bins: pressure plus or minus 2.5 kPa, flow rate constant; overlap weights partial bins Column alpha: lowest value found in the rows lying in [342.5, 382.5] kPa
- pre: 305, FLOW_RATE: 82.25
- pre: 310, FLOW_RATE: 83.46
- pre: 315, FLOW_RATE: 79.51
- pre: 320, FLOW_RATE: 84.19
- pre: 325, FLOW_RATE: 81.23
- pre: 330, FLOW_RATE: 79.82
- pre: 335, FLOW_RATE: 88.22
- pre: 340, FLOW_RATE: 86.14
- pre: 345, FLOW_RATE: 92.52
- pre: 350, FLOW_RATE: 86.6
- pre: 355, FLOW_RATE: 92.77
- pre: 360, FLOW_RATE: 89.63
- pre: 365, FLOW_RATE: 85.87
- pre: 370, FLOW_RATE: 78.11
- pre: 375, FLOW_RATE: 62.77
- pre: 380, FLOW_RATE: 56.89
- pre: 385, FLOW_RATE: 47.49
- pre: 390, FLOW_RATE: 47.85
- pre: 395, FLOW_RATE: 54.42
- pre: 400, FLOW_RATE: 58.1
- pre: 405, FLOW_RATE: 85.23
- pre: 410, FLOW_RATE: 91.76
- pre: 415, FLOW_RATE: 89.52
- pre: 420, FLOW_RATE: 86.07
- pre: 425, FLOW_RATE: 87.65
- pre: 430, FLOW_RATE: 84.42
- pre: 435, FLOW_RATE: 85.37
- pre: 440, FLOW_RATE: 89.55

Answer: 56.89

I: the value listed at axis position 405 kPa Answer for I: 85.23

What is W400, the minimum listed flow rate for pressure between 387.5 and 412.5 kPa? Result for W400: 47.85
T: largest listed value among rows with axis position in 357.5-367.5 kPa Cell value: 89.63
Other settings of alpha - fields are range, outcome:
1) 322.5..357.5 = 79.82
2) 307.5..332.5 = 79.51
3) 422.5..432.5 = 84.42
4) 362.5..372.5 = 78.11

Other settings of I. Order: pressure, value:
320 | 84.19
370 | 78.11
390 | 47.85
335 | 88.22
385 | 47.49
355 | 92.77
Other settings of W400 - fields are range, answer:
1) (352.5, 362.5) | 89.63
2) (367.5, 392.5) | 47.49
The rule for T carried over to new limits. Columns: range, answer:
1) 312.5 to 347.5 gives 92.52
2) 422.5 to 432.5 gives 87.65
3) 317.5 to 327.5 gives 84.19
